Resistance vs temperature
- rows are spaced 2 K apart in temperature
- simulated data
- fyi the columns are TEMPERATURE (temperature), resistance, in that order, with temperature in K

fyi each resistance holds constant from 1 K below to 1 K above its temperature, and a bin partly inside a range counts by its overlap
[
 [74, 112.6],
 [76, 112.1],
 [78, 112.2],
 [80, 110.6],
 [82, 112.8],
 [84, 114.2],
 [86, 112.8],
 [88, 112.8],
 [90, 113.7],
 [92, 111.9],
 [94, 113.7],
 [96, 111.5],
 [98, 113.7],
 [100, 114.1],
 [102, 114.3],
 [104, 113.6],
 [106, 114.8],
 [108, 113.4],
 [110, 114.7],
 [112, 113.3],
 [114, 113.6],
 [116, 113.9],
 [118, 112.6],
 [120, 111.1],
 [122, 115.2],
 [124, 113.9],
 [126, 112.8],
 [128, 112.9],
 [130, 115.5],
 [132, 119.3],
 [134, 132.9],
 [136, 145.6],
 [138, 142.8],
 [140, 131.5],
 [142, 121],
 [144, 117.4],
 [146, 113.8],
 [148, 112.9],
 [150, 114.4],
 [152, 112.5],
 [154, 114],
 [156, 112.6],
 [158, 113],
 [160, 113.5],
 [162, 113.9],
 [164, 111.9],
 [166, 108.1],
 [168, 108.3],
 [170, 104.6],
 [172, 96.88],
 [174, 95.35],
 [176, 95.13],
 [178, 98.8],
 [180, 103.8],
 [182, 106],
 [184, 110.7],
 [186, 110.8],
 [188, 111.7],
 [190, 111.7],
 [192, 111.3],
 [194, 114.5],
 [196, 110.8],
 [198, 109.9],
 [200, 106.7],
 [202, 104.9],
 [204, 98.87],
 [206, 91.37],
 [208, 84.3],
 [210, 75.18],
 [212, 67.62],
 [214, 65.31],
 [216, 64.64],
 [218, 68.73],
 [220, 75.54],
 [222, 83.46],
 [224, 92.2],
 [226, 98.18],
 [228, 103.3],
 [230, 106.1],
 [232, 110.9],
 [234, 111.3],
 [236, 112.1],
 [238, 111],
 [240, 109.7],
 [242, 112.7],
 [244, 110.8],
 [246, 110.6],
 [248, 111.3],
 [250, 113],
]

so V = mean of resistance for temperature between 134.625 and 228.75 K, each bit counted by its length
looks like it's 104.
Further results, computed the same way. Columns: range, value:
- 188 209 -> 105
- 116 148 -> 121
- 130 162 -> 121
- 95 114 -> 114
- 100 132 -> 114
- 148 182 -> 107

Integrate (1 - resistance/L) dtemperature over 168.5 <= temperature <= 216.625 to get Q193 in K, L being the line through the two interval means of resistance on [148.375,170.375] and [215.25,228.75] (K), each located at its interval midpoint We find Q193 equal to -0.61 K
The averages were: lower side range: 112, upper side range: 83.7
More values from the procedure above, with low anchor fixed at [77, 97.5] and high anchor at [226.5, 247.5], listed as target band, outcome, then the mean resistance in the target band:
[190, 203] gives 0.1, 110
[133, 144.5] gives -2.2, 132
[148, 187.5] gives 1.2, 108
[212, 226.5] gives 4.4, 76.9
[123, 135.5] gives -0.8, 119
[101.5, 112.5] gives -0.2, 114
